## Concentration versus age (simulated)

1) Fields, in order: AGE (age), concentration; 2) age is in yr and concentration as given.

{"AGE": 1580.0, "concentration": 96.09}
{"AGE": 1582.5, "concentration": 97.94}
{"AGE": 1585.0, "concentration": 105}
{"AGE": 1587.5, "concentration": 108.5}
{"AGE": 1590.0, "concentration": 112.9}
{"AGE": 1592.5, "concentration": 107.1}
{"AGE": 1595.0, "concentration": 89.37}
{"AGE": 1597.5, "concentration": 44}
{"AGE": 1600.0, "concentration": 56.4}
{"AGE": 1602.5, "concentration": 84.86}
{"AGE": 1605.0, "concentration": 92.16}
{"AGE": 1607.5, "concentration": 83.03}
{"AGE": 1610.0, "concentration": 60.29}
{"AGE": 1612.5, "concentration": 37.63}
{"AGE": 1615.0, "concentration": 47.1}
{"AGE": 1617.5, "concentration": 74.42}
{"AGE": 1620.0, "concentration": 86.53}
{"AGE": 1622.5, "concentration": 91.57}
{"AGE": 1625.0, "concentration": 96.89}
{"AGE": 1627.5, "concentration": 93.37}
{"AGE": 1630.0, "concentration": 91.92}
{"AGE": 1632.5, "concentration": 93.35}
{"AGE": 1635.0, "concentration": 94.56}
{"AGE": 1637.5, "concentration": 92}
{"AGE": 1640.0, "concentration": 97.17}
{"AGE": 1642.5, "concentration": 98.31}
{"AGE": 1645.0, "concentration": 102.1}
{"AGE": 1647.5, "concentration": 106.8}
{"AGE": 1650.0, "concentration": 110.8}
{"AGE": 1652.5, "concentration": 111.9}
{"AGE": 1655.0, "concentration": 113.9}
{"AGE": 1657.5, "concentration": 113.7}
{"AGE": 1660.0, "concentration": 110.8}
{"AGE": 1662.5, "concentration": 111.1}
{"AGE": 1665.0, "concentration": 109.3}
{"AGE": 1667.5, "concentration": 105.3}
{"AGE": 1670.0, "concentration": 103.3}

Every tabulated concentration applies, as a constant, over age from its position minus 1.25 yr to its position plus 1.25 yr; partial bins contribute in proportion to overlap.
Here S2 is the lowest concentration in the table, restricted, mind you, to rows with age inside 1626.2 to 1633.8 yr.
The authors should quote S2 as 91.92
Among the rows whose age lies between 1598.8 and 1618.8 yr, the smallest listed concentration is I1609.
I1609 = 37.63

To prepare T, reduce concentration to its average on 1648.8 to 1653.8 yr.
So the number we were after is 111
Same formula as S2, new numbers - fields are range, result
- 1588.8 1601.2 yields 44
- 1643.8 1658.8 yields 102.1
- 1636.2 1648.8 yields 92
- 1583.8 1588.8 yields 105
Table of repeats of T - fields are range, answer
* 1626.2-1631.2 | 92.7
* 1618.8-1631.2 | 92.1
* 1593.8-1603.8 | 68.7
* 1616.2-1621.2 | 80.1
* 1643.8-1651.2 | 107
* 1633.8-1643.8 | 95.5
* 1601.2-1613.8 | 71.4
